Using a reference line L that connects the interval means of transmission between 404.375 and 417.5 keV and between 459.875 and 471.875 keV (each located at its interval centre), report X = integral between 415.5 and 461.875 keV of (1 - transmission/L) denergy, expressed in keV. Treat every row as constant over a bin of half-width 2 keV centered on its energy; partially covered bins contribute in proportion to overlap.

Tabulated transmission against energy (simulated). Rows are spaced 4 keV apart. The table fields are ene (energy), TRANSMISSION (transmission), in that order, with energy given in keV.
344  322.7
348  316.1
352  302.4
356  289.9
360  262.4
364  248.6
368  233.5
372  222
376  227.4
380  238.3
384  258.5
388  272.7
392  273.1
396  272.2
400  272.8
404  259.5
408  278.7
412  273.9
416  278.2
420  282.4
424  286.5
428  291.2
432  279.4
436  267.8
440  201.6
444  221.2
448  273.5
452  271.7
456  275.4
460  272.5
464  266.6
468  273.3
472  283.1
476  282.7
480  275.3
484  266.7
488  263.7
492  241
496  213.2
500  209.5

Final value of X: 1.2 keV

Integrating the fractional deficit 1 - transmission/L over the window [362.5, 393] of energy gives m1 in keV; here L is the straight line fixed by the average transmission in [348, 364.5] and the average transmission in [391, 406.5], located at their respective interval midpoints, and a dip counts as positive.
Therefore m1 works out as 3.3 keV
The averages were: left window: 283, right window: 269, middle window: 246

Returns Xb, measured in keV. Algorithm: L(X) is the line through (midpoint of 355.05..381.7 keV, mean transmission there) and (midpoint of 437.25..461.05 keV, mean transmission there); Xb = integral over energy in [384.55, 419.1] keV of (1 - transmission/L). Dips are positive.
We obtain -3.4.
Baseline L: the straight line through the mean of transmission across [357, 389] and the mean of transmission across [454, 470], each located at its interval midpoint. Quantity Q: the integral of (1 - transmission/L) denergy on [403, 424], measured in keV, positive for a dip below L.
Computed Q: -1.5 keV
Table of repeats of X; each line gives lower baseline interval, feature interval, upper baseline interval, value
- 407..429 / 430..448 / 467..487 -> 2.2 keV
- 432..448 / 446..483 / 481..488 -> -2.8 keV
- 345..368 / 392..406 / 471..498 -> 0.3 keV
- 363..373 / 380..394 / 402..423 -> -0.7 keV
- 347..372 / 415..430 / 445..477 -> -0.7 keV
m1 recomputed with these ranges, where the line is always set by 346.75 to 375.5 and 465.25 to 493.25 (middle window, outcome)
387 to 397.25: -0.3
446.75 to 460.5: -0.2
